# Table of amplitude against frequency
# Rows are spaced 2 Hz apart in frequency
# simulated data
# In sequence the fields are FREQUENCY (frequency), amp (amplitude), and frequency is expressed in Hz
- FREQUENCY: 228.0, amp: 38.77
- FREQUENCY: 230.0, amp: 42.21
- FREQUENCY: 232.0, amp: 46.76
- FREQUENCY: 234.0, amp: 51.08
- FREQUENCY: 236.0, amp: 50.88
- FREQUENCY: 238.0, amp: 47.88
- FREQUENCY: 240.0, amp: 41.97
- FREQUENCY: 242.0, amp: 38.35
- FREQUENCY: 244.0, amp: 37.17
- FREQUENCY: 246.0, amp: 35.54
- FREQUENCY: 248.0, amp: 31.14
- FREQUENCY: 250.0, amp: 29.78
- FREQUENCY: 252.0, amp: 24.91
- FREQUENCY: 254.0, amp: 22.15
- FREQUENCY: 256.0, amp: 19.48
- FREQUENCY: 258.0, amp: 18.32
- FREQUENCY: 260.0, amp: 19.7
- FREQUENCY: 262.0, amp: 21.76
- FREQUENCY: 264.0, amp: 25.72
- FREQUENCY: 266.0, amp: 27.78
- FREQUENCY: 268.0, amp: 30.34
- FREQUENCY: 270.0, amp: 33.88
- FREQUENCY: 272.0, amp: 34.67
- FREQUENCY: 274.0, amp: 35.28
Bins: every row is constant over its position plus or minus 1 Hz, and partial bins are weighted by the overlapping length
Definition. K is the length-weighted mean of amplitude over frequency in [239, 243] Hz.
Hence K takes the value 40.2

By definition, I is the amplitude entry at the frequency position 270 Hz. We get 33.88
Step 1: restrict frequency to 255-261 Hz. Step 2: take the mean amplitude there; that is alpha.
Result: 19.2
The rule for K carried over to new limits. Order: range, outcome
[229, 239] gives 47.8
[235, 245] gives 43.2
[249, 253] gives 27.3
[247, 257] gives 25.5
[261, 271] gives 27.9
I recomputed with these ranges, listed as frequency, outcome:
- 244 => 37.17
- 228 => 38.77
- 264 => 25.72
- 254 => 22.15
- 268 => 30.34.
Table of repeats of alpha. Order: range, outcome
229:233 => 44.5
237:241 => 44.9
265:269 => 29.1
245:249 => 33.3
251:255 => 23.5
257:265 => 21.4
